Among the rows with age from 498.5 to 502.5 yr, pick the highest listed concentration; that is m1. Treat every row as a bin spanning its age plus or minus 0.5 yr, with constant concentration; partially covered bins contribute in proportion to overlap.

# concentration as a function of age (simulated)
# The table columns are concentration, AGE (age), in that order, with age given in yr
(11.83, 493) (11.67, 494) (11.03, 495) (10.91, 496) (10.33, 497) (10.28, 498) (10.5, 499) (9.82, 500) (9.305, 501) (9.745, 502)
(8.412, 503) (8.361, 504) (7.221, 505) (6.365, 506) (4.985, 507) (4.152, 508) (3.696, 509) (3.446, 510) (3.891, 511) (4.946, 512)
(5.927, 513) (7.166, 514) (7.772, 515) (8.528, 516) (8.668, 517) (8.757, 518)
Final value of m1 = 10.5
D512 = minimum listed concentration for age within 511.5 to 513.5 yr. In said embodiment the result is 4.946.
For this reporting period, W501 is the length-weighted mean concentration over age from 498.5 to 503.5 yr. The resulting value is 9.56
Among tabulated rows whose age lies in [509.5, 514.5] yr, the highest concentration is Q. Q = 7.166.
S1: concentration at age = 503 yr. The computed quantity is 8.412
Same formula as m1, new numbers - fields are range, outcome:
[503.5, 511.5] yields 8.361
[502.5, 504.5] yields 8.412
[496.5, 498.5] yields 10.33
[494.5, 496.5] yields 11.03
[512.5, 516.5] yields 8.528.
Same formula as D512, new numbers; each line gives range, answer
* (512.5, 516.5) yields 5.927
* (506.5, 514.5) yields 3.446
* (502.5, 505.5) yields 7.221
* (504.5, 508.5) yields 4.152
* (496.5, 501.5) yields 9.305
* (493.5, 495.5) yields 11.03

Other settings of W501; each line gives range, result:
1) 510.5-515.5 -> 5.94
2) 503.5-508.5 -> 6.22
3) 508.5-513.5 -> 4.38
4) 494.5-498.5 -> 10.6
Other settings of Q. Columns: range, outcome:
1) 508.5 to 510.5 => 3.696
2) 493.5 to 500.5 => 11.67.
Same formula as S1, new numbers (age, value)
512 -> 4.946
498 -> 10.28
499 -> 10.5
